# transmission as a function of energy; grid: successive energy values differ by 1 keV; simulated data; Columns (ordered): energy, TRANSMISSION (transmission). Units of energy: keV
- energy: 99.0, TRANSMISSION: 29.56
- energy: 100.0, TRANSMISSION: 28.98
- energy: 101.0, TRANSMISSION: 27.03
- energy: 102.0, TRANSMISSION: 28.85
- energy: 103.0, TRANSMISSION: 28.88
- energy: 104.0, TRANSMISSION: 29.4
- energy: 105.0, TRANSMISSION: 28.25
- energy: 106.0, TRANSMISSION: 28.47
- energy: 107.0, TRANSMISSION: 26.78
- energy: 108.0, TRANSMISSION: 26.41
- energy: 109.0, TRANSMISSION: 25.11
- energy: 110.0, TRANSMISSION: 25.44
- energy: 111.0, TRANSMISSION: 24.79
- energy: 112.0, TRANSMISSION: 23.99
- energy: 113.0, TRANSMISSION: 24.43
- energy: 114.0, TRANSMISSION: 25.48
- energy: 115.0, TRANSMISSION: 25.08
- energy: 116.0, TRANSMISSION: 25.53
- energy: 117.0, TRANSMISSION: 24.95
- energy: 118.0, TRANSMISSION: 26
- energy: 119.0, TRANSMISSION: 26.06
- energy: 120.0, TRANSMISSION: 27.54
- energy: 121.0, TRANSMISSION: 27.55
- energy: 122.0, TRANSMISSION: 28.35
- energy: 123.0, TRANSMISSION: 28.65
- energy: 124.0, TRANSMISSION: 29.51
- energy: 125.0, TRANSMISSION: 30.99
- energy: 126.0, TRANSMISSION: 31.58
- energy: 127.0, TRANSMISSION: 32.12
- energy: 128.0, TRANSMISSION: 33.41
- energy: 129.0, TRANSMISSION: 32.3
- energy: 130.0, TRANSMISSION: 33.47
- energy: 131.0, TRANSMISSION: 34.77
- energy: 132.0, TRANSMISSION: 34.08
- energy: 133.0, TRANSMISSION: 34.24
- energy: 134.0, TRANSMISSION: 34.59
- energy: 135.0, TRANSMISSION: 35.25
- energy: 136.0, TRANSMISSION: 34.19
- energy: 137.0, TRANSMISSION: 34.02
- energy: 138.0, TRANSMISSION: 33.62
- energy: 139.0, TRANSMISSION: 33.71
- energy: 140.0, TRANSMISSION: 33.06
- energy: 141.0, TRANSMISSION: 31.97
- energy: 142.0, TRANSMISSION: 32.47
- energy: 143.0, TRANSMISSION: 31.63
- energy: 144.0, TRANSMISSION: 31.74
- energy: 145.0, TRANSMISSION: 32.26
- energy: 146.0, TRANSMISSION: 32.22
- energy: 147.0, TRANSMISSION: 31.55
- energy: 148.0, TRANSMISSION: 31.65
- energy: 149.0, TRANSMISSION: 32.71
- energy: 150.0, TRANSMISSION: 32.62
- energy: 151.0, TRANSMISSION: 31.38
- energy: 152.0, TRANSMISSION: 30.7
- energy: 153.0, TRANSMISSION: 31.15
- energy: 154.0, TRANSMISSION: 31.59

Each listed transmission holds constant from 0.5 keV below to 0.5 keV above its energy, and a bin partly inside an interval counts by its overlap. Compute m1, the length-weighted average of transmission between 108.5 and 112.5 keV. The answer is 24.8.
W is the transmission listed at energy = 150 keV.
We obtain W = 32.62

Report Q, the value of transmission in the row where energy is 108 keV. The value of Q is 26.41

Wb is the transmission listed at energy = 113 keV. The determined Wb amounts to 24.43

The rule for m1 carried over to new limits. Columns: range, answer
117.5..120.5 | 26.5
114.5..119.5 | 25.5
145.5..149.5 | 32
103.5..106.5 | 28.7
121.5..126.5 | 29.8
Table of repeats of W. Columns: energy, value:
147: 31.55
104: 29.4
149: 32.71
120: 27.54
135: 35.25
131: 34.77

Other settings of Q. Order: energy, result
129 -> 32.3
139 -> 33.71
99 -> 29.56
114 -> 25.48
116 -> 25.53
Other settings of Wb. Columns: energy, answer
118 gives 26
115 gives 25.08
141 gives 31.97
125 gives 30.99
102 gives 28.85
